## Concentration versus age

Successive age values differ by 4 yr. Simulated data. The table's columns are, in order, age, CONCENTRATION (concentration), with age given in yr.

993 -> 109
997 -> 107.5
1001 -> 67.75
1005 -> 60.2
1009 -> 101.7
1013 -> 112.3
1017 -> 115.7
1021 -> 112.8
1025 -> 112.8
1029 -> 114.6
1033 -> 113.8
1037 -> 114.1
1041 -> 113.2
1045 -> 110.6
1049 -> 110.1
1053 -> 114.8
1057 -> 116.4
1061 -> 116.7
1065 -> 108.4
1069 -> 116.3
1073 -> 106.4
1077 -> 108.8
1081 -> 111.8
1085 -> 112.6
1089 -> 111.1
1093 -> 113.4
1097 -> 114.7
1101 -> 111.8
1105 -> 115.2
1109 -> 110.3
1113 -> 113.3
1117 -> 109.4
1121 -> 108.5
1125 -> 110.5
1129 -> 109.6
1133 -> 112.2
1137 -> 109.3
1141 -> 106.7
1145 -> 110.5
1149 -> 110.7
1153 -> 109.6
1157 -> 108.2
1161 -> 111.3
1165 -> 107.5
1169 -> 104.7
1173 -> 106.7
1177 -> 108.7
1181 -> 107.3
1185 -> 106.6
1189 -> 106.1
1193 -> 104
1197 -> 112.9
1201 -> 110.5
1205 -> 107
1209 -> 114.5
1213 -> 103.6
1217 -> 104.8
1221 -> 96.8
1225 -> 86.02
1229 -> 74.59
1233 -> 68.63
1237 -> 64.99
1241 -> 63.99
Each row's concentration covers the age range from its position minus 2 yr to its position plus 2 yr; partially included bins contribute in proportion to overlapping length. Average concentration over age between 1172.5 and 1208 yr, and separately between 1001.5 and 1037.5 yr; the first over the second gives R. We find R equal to 1.0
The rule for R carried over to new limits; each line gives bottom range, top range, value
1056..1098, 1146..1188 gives 0.96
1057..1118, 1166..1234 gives 0.91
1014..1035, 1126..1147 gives 0.96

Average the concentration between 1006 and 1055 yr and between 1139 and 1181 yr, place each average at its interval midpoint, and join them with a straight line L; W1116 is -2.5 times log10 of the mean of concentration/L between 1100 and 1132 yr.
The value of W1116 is -0.02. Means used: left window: 111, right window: 108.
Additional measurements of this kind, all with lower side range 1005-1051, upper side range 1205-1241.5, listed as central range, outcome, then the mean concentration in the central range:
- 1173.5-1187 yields -0.15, 107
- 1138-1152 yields -0.13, 109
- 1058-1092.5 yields -0.07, 112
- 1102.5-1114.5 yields -0.12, 113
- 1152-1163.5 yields -0.15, 110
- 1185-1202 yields -0.18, 108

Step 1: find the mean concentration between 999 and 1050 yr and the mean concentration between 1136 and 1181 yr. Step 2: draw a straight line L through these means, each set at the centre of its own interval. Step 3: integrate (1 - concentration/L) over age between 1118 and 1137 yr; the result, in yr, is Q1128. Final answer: -0.4 yr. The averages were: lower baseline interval 104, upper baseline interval 108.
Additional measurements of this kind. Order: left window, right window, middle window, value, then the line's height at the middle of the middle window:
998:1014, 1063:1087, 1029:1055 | -3.84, 98.5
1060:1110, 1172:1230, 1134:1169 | -0.57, 107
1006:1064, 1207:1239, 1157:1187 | -3.84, 95.4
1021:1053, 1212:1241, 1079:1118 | -3.44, 103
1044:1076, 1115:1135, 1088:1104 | -0.28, 111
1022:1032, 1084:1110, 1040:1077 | 0.31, 113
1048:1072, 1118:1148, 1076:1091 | 0.15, 112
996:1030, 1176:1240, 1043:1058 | -1.98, 99.6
